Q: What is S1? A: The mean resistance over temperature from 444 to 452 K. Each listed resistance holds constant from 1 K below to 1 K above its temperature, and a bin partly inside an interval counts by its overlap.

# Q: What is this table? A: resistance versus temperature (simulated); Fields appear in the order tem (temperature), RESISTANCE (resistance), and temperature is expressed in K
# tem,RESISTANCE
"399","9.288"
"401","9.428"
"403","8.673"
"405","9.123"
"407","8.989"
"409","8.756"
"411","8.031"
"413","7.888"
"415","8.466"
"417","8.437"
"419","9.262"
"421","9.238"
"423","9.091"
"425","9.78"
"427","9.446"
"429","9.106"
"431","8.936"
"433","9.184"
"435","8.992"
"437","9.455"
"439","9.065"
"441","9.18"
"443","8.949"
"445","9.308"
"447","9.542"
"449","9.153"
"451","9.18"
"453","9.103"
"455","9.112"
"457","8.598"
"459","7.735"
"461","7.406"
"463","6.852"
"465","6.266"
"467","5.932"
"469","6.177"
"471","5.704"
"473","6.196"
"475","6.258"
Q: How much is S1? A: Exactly 9.3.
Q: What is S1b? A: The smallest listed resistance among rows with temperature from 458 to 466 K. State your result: 6.266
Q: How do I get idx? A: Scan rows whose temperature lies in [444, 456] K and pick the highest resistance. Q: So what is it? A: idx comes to 9.542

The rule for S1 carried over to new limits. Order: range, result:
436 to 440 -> 9.26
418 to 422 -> 9.25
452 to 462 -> 8.39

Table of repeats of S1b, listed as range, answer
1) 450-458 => 8.598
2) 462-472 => 5.704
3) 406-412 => 8.031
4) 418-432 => 8.936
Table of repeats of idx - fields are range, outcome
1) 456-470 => 8.598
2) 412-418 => 8.466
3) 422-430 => 9.78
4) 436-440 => 9.455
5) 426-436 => 9.446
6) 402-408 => 9.123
